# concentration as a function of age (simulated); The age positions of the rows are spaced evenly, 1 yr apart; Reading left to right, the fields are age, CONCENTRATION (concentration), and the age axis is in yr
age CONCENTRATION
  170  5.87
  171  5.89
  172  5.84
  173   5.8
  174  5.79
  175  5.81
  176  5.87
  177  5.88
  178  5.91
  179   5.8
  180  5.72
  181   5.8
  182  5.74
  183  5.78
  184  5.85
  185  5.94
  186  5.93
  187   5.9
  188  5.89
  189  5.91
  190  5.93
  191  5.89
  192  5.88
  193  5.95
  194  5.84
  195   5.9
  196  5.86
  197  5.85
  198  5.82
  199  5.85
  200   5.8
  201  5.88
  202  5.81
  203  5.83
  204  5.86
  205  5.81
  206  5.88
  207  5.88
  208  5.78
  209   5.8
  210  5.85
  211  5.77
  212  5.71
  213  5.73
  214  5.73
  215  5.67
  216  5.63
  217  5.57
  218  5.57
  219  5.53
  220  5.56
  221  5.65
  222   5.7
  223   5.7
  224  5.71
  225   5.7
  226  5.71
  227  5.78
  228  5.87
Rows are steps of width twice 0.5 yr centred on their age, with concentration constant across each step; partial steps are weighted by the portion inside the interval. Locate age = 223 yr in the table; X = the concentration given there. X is 5.7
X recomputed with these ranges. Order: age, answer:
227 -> 5.78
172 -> 5.84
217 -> 5.57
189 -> 5.91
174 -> 5.79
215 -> 5.67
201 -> 5.88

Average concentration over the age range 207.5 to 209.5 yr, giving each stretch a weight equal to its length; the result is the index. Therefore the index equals 5.79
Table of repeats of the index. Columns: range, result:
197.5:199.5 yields 5.83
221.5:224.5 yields 5.7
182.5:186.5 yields 5.88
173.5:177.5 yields 5.84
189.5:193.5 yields 5.91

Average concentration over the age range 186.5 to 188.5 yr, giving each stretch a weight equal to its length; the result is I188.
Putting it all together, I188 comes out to 5.89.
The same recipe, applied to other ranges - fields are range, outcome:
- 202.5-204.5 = 5.85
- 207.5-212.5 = 5.78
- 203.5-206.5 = 5.85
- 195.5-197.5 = 5.86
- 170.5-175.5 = 5.83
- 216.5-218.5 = 5.57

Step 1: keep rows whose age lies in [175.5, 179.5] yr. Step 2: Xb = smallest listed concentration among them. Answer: 5.8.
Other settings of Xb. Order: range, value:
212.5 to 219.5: 5.53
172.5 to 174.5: 5.79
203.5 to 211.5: 5.77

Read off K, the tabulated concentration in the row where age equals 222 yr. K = 5.7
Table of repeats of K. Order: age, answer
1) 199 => 5.85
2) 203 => 5.83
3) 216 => 5.63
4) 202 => 5.81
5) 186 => 5.93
